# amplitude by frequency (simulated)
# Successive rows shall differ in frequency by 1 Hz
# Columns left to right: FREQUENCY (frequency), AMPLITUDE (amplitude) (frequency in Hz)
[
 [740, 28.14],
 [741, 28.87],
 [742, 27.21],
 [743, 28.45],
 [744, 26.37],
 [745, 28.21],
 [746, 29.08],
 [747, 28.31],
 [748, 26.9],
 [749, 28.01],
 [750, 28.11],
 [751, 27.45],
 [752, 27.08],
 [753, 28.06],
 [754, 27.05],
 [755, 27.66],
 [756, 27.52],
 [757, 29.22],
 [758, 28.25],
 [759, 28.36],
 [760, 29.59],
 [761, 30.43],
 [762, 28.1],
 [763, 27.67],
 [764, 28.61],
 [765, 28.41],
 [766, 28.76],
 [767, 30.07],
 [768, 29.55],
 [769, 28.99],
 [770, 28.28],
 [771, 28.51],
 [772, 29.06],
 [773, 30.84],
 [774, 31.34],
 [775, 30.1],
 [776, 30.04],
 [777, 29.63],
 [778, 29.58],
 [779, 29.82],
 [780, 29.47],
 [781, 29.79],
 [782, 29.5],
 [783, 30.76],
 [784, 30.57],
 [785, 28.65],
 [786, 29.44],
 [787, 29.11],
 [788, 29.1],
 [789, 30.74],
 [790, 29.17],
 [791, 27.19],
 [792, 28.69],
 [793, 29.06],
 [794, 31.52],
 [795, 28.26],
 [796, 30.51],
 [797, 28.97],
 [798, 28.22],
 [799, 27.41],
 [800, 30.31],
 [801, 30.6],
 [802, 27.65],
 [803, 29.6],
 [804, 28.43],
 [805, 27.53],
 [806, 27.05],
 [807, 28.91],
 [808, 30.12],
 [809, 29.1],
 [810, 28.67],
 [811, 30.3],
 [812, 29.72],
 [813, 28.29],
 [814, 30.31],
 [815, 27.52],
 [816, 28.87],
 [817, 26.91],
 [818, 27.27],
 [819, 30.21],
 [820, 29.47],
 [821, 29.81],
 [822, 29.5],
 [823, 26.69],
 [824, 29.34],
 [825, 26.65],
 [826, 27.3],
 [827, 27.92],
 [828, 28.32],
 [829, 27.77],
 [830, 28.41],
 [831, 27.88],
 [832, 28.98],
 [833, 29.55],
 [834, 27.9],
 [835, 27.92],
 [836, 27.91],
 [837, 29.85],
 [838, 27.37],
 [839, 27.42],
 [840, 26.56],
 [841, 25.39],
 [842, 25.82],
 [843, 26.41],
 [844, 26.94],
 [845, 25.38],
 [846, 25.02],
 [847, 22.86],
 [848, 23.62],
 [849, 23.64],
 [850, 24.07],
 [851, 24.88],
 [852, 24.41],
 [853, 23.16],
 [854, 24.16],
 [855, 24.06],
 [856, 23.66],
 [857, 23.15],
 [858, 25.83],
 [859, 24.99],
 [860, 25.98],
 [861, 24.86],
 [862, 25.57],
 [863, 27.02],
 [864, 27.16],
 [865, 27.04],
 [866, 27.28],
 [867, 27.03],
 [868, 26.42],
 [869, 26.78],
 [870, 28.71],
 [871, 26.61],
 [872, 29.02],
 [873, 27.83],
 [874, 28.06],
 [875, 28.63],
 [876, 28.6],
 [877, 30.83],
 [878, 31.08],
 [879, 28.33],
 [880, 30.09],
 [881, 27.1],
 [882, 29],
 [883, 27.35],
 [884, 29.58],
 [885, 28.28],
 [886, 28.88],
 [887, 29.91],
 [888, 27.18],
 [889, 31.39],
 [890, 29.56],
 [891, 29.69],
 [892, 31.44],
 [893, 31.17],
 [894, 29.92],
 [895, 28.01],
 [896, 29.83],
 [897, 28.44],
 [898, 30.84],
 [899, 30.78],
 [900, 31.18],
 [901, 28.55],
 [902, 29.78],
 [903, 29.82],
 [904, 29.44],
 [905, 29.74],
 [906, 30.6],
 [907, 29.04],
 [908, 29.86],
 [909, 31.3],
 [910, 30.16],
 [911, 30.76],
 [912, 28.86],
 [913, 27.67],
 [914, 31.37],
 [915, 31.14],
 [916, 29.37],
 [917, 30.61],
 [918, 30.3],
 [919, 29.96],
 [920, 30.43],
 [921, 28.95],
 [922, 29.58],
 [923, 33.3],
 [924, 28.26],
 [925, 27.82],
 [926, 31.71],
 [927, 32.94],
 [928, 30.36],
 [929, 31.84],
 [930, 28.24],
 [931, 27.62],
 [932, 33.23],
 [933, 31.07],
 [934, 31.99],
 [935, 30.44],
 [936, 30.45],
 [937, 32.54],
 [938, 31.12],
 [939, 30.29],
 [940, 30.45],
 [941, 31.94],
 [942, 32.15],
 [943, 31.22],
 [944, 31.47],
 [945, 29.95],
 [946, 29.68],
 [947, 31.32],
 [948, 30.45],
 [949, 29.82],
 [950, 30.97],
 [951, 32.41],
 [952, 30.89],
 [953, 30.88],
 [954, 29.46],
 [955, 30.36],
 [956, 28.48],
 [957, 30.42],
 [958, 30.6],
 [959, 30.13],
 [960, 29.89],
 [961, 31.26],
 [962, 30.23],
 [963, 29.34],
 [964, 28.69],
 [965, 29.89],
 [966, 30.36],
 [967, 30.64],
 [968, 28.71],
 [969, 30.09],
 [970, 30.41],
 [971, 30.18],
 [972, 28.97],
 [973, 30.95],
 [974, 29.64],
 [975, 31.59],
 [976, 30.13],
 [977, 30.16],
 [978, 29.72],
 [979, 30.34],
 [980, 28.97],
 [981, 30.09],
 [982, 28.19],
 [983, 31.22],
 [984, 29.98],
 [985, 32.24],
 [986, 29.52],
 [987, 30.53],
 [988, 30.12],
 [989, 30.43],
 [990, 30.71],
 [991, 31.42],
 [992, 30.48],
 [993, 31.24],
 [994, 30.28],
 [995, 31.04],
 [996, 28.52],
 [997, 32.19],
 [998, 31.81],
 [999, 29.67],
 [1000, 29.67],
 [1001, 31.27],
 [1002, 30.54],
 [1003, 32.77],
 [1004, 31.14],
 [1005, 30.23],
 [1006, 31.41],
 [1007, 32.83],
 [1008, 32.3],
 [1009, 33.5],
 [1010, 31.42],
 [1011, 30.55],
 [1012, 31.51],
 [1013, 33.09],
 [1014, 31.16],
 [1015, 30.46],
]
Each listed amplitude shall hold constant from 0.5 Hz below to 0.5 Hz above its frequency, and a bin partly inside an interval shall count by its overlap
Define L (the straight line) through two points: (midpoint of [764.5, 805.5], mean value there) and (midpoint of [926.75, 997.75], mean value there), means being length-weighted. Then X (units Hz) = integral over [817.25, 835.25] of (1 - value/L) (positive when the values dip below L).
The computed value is 0.8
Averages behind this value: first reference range 29.3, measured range 28.4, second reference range 30.5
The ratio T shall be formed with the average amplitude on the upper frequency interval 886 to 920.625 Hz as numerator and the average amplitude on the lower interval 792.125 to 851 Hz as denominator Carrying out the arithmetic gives 1.1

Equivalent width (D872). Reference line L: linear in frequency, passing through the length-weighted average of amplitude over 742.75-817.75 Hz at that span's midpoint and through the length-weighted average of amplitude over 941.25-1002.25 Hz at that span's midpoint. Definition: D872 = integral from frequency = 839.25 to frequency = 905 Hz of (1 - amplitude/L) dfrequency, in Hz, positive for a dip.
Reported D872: 4.8 Hz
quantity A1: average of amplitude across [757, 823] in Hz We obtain 29.2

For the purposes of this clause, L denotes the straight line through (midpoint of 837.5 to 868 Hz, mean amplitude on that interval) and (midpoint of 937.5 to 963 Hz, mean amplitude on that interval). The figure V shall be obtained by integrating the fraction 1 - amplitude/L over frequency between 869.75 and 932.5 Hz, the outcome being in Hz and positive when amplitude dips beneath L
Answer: -3.9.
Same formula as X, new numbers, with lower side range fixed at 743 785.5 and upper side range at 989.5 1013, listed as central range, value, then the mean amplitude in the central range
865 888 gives 1.2 Hz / 28.4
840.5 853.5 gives 2.2 Hz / 24.7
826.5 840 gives 0.6 Hz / 28.2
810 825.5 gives 0.3 Hz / 28.7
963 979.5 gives 0.5 Hz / 30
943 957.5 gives 0.1 Hz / 30.5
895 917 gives 0.3 Hz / 29.9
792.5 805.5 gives 0.0 Hz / 29.1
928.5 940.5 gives -0.1 Hz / 30.8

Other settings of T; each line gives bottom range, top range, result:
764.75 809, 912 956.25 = 1.04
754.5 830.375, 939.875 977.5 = 1.05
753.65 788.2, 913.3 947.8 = 1.05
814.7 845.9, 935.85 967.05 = 1.10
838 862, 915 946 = 1.23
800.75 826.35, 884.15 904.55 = 1.04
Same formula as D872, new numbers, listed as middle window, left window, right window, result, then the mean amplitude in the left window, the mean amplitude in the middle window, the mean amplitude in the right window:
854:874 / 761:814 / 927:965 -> 2.4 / 29.2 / 26.3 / 30.6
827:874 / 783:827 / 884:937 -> 4.9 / 28.9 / 26.4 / 30.1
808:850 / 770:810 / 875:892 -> 2.3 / 29.3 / 27.7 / 29.2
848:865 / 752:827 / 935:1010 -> 2.7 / 29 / 24.8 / 30.6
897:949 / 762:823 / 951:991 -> -0.9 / 29.2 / 30.4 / 30.2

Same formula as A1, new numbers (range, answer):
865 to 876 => 27.7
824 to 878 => 26.6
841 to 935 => 28.4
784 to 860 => 27.7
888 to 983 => 30.2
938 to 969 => 30.4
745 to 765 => 28.2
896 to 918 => 30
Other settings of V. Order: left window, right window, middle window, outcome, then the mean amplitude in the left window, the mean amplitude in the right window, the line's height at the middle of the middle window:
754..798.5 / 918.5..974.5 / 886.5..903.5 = 0.1 Hz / 29.2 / 30.4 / 30.1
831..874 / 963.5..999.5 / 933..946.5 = -1.0 Hz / 26.2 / 30.3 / 28.9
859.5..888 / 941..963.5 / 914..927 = -0.3 Hz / 28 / 30.5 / 29.5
